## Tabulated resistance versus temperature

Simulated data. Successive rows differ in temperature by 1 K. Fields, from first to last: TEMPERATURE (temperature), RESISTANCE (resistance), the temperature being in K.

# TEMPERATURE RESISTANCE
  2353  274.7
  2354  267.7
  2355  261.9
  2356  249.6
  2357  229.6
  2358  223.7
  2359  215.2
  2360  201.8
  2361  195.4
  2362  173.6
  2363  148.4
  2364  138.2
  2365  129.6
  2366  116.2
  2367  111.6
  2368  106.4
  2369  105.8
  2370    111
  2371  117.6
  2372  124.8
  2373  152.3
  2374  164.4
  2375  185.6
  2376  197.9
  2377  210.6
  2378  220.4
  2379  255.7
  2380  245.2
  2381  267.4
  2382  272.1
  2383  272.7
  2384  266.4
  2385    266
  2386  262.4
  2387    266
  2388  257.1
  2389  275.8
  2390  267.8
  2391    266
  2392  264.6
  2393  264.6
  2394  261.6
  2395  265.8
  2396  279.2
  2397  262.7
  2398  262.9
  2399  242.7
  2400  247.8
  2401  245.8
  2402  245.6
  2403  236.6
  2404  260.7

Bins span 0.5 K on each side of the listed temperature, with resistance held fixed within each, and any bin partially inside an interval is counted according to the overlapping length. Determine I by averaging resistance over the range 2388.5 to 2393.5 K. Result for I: 268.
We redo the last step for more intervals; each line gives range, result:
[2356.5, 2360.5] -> 218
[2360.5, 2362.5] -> 184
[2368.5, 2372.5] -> 115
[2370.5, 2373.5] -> 132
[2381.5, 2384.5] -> 270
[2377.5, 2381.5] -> 247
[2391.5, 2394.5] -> 264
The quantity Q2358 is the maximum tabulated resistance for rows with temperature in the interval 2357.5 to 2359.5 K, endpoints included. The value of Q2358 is 223.7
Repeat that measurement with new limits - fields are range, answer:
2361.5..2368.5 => 173.6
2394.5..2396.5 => 279.2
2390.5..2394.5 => 266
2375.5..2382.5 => 272.1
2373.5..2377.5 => 210.6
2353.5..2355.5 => 267.7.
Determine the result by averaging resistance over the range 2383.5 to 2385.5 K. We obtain 266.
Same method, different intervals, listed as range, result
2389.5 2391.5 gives 267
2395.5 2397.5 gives 271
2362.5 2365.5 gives 139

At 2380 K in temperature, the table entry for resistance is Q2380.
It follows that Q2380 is 245.2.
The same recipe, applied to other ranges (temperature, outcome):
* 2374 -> 164.4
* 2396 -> 279.2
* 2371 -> 117.6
